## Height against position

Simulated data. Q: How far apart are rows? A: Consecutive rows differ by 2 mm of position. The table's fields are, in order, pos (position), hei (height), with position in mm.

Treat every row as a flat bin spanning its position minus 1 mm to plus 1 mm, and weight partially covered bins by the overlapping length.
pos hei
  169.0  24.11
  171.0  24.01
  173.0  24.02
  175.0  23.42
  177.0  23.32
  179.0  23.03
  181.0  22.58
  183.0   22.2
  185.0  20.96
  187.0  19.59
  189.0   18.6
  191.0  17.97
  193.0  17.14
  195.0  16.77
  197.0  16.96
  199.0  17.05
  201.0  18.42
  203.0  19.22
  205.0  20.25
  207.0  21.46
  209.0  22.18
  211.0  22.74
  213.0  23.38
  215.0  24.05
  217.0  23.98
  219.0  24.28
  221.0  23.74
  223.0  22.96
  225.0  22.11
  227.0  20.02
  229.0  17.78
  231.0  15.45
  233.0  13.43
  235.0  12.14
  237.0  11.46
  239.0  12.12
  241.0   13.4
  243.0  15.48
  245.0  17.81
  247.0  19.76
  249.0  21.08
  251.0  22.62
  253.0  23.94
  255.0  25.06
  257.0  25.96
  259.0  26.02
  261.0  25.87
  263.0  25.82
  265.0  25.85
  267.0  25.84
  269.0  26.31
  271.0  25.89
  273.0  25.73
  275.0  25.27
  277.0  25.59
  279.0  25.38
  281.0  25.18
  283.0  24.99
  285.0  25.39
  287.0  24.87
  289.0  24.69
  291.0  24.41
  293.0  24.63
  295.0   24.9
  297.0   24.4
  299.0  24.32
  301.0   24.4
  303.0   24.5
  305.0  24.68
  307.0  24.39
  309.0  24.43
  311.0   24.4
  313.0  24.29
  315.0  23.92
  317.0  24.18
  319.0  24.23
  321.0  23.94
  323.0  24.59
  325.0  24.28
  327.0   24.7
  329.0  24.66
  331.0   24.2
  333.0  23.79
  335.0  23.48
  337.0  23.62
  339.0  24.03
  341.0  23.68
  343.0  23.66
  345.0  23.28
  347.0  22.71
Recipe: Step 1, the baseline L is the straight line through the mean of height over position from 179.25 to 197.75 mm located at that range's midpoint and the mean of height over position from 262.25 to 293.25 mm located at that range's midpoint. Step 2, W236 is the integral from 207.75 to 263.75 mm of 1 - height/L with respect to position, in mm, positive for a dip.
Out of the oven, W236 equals 5.0 mm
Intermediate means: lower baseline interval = 19.4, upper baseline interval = 25.4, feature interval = 20.5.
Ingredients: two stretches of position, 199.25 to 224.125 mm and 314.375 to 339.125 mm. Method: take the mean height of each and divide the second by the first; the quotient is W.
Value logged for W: 1.09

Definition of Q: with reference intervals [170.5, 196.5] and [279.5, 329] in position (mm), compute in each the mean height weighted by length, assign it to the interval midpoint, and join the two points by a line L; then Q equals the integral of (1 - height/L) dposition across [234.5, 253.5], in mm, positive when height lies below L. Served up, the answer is 4.9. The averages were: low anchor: 20.9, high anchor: 24.5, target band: 16.9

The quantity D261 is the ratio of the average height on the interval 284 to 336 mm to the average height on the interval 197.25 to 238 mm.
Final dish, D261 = 1.2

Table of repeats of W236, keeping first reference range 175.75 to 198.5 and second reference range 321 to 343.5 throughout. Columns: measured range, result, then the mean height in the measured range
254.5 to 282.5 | -4.37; 25.7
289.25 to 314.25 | -1.39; 24.5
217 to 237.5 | 2.17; 18.8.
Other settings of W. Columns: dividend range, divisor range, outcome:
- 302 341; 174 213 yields 1.19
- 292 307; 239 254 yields 1.31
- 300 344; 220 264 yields 1.23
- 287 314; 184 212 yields 1.27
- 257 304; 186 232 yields 1.25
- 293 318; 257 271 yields 0.94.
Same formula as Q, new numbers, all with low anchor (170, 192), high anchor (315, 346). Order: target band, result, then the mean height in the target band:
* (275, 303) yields -1.7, 24.9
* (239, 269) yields 0.9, 22.2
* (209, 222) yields -0.7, 23.6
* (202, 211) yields 0.5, 21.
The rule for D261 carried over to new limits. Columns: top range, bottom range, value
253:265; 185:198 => 1.42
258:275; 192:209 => 1.39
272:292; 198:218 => 1.18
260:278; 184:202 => 1.42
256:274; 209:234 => 1.22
